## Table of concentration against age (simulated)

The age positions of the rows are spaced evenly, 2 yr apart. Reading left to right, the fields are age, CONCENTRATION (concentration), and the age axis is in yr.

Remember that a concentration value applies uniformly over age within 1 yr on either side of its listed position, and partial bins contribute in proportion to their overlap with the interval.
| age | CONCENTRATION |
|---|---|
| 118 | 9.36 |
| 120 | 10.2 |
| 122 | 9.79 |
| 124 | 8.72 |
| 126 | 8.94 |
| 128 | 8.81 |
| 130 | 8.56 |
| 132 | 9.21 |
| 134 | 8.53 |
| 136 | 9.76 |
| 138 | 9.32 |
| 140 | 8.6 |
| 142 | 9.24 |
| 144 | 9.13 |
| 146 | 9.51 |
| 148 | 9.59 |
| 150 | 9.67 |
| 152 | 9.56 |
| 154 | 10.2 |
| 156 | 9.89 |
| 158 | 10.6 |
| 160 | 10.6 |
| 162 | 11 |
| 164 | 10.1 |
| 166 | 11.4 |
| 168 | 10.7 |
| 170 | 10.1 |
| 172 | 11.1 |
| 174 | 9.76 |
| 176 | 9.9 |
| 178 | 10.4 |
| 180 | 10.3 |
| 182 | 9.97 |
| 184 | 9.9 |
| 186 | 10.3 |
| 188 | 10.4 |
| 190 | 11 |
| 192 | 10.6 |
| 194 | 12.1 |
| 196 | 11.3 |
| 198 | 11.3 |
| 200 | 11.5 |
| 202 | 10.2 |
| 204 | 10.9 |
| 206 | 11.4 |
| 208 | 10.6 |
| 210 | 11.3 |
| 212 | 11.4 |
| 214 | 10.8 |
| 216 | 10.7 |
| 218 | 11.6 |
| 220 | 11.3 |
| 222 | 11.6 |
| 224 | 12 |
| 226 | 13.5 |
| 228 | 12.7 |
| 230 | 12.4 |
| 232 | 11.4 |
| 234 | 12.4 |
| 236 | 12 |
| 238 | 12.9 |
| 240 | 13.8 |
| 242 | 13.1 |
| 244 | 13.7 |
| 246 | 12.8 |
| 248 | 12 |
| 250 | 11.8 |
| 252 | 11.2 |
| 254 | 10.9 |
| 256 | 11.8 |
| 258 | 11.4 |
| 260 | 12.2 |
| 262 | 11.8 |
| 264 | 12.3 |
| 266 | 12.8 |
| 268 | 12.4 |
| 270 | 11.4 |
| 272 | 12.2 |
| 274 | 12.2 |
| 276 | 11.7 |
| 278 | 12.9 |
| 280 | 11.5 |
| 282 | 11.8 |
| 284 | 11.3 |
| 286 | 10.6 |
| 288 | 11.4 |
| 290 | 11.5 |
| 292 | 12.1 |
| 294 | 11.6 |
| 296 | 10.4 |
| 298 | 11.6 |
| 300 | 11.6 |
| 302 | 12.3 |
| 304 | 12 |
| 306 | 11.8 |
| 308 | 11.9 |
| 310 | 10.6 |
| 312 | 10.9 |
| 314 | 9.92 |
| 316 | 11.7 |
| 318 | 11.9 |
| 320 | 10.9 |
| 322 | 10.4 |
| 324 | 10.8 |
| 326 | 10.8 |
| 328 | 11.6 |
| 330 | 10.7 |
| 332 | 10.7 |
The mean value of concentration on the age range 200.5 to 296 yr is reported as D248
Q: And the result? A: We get 11.8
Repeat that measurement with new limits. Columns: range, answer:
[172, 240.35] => 11.3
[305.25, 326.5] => 11.1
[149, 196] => 10.4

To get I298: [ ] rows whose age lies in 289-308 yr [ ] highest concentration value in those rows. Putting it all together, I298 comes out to 12.3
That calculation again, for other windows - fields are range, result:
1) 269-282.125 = 12.9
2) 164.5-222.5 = 12.1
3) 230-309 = 13.8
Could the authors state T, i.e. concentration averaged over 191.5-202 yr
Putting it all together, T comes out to 11.3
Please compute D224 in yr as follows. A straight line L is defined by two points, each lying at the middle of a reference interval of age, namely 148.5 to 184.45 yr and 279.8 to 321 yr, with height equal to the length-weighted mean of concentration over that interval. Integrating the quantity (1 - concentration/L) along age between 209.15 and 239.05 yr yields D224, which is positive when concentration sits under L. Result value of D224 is -3.08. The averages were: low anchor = 10.3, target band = 11.9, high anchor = 11.4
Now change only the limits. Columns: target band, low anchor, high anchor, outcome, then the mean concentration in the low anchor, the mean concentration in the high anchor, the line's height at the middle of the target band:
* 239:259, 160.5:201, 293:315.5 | -2.2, 10.7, 11.3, 11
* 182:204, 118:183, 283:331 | -1.4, 9.78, 11.3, 10.2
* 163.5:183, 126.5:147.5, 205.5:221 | -0.6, 9.08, 11.1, 10.1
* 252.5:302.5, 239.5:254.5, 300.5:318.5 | 0.8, 12.4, 11.4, 11.9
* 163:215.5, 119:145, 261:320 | -3.5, 9.14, 11.6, 10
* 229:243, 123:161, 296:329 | -2.9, 9.39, 11.3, 10.4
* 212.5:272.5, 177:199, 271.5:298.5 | -4.7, 10.7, 11.6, 11.2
